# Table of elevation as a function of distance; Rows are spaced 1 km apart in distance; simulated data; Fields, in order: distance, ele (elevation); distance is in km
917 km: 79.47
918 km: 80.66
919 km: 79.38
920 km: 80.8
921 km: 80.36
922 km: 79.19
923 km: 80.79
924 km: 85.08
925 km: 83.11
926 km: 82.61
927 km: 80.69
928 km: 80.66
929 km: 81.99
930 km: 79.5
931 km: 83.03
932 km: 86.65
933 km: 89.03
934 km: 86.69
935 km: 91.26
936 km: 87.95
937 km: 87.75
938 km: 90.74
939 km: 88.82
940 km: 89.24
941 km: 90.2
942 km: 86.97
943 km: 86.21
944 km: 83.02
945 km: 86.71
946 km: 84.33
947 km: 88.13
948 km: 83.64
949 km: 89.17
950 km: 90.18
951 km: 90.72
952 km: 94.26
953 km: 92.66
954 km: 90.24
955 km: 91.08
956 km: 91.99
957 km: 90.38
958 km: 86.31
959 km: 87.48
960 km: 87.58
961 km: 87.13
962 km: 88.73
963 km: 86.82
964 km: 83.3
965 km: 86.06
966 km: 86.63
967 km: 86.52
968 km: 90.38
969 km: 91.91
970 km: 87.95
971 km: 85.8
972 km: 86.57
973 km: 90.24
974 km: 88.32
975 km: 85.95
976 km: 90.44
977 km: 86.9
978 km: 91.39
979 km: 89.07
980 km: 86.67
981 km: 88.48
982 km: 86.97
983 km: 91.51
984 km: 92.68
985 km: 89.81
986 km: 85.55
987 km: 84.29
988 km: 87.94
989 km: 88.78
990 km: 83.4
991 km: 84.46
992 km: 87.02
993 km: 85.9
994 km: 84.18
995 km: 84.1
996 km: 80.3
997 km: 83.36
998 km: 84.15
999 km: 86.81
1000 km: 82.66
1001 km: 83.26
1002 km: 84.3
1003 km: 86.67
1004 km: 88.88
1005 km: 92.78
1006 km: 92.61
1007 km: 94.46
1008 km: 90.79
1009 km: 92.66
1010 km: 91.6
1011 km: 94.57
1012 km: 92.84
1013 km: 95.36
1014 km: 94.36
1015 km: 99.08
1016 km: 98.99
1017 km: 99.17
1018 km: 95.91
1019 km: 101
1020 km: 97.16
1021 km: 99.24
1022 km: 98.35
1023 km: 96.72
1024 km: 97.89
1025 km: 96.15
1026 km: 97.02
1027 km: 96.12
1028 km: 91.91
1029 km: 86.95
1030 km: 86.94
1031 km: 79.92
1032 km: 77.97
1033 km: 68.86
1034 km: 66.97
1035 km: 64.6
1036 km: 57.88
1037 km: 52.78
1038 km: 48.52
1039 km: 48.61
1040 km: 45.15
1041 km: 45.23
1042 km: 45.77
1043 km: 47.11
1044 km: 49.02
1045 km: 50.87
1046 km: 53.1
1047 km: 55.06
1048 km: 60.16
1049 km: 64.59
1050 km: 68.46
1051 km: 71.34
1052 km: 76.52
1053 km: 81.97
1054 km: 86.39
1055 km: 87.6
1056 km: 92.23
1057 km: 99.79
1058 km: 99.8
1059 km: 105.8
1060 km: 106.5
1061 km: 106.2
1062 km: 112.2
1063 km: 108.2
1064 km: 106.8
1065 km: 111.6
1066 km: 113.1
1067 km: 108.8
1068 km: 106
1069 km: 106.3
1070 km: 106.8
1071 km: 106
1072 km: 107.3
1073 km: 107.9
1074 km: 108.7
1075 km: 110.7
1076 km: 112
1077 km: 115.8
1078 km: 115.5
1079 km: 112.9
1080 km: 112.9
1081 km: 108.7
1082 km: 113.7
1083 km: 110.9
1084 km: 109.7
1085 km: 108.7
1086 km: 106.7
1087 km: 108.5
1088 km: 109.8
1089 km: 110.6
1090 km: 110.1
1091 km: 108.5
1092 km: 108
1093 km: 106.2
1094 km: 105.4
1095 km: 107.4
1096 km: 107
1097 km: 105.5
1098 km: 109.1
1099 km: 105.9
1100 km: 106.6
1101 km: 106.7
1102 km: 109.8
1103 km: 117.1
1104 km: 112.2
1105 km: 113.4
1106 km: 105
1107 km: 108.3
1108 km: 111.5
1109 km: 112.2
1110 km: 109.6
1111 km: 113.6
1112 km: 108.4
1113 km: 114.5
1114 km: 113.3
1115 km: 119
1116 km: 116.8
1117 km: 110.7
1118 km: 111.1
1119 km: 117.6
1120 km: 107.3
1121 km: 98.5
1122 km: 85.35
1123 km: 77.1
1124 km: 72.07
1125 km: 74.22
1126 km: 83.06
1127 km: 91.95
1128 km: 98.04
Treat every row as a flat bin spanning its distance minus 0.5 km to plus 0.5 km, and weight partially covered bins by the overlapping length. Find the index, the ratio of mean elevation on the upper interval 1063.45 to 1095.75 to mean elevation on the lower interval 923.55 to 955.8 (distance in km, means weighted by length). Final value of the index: 1.26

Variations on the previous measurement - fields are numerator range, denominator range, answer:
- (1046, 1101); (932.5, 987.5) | 1.15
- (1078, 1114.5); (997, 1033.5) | 1.20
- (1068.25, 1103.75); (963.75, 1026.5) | 1.21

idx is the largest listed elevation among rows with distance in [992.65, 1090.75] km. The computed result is 115.8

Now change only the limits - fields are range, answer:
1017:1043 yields 101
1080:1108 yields 117.1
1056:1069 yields 113.1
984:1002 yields 92.68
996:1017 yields 99.17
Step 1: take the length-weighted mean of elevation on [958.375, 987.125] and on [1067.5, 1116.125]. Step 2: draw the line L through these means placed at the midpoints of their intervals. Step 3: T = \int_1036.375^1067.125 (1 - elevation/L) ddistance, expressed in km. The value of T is 7.7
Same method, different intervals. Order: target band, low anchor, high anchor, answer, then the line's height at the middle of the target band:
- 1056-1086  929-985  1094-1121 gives -1.03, 105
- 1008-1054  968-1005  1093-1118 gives 8.49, 95.7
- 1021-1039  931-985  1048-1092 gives 3.24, 97.7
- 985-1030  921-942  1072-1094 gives 3.18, 97.7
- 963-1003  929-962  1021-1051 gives -3.23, 80.3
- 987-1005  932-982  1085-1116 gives 1.70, 94.1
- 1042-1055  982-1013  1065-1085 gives 4.91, 103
